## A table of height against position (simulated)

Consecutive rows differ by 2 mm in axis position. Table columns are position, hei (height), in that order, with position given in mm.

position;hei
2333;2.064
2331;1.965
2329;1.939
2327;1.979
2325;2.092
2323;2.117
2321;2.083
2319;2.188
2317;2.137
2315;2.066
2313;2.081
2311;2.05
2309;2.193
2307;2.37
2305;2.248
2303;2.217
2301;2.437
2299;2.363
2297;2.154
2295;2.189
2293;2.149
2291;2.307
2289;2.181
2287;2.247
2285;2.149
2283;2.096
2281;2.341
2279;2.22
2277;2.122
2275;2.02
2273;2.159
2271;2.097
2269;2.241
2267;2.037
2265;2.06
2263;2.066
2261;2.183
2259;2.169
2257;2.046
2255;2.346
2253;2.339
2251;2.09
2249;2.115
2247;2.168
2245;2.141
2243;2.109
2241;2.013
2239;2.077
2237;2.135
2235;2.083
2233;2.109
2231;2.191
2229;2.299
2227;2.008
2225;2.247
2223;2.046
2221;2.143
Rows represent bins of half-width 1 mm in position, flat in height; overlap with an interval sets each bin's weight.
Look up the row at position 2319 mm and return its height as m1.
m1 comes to 2.188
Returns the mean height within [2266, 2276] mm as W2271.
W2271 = 2.11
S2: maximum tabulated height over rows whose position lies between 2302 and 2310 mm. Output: 2.37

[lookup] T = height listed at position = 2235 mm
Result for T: 2.083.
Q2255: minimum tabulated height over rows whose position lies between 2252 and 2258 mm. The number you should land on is 2.046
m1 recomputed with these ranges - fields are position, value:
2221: 2.143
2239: 2.077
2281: 2.341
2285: 2.149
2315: 2.066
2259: 2.169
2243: 2.109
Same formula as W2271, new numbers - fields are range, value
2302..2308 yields 2.28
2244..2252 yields 2.13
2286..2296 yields 2.21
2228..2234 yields 2.2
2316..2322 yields 2.14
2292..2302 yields 2.26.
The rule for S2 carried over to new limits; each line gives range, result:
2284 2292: 2.307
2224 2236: 2.299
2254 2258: 2.346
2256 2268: 2.183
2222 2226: 2.247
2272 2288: 2.341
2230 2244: 2.191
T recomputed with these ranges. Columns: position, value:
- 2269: 2.241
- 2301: 2.437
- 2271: 2.097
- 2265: 2.06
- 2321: 2.083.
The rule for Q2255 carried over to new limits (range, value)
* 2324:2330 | 1.939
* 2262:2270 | 2.037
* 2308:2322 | 2.05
